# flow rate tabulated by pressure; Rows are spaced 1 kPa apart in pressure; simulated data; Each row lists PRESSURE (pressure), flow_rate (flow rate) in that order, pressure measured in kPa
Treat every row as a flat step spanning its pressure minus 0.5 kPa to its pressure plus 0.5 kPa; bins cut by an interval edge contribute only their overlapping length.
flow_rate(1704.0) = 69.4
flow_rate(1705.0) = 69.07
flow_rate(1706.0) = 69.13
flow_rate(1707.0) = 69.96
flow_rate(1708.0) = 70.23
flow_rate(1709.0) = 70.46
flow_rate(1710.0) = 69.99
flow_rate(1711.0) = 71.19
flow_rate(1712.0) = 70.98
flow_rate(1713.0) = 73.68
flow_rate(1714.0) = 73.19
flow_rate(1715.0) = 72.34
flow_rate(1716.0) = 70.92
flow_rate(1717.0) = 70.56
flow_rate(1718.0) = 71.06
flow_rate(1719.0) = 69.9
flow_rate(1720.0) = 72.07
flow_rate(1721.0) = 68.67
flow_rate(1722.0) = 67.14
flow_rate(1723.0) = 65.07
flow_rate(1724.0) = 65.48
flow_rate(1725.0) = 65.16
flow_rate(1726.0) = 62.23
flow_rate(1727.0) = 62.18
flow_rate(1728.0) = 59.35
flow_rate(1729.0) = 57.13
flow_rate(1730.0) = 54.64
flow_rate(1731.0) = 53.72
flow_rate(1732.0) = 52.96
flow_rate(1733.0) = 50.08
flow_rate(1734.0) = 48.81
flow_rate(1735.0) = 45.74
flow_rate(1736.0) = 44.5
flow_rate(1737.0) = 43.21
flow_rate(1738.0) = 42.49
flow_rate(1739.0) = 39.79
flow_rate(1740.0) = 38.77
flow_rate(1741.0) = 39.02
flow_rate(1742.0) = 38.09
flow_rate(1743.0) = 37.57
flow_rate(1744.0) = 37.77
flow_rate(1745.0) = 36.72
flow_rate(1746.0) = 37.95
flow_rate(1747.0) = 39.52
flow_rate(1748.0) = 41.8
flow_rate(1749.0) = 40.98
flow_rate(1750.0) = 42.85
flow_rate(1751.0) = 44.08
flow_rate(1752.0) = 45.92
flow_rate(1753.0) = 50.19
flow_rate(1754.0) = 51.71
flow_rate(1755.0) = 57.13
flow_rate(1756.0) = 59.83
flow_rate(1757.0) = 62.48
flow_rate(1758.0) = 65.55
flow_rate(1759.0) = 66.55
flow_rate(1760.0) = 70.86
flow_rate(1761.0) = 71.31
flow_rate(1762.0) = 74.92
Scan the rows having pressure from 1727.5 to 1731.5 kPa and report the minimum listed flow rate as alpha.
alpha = 53.72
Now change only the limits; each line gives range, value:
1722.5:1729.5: 57.13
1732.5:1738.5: 42.49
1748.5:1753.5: 40.98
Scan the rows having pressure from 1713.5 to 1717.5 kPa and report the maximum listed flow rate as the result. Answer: 73.19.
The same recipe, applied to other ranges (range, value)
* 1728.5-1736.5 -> 57.13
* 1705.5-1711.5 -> 71.19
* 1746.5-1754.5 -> 51.71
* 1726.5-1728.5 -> 62.18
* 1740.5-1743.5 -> 39.02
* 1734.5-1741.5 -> 45.74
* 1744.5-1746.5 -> 37.95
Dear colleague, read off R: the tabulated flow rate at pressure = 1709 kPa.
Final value 70.46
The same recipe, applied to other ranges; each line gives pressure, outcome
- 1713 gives 73.68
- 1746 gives 37.95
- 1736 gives 44.5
